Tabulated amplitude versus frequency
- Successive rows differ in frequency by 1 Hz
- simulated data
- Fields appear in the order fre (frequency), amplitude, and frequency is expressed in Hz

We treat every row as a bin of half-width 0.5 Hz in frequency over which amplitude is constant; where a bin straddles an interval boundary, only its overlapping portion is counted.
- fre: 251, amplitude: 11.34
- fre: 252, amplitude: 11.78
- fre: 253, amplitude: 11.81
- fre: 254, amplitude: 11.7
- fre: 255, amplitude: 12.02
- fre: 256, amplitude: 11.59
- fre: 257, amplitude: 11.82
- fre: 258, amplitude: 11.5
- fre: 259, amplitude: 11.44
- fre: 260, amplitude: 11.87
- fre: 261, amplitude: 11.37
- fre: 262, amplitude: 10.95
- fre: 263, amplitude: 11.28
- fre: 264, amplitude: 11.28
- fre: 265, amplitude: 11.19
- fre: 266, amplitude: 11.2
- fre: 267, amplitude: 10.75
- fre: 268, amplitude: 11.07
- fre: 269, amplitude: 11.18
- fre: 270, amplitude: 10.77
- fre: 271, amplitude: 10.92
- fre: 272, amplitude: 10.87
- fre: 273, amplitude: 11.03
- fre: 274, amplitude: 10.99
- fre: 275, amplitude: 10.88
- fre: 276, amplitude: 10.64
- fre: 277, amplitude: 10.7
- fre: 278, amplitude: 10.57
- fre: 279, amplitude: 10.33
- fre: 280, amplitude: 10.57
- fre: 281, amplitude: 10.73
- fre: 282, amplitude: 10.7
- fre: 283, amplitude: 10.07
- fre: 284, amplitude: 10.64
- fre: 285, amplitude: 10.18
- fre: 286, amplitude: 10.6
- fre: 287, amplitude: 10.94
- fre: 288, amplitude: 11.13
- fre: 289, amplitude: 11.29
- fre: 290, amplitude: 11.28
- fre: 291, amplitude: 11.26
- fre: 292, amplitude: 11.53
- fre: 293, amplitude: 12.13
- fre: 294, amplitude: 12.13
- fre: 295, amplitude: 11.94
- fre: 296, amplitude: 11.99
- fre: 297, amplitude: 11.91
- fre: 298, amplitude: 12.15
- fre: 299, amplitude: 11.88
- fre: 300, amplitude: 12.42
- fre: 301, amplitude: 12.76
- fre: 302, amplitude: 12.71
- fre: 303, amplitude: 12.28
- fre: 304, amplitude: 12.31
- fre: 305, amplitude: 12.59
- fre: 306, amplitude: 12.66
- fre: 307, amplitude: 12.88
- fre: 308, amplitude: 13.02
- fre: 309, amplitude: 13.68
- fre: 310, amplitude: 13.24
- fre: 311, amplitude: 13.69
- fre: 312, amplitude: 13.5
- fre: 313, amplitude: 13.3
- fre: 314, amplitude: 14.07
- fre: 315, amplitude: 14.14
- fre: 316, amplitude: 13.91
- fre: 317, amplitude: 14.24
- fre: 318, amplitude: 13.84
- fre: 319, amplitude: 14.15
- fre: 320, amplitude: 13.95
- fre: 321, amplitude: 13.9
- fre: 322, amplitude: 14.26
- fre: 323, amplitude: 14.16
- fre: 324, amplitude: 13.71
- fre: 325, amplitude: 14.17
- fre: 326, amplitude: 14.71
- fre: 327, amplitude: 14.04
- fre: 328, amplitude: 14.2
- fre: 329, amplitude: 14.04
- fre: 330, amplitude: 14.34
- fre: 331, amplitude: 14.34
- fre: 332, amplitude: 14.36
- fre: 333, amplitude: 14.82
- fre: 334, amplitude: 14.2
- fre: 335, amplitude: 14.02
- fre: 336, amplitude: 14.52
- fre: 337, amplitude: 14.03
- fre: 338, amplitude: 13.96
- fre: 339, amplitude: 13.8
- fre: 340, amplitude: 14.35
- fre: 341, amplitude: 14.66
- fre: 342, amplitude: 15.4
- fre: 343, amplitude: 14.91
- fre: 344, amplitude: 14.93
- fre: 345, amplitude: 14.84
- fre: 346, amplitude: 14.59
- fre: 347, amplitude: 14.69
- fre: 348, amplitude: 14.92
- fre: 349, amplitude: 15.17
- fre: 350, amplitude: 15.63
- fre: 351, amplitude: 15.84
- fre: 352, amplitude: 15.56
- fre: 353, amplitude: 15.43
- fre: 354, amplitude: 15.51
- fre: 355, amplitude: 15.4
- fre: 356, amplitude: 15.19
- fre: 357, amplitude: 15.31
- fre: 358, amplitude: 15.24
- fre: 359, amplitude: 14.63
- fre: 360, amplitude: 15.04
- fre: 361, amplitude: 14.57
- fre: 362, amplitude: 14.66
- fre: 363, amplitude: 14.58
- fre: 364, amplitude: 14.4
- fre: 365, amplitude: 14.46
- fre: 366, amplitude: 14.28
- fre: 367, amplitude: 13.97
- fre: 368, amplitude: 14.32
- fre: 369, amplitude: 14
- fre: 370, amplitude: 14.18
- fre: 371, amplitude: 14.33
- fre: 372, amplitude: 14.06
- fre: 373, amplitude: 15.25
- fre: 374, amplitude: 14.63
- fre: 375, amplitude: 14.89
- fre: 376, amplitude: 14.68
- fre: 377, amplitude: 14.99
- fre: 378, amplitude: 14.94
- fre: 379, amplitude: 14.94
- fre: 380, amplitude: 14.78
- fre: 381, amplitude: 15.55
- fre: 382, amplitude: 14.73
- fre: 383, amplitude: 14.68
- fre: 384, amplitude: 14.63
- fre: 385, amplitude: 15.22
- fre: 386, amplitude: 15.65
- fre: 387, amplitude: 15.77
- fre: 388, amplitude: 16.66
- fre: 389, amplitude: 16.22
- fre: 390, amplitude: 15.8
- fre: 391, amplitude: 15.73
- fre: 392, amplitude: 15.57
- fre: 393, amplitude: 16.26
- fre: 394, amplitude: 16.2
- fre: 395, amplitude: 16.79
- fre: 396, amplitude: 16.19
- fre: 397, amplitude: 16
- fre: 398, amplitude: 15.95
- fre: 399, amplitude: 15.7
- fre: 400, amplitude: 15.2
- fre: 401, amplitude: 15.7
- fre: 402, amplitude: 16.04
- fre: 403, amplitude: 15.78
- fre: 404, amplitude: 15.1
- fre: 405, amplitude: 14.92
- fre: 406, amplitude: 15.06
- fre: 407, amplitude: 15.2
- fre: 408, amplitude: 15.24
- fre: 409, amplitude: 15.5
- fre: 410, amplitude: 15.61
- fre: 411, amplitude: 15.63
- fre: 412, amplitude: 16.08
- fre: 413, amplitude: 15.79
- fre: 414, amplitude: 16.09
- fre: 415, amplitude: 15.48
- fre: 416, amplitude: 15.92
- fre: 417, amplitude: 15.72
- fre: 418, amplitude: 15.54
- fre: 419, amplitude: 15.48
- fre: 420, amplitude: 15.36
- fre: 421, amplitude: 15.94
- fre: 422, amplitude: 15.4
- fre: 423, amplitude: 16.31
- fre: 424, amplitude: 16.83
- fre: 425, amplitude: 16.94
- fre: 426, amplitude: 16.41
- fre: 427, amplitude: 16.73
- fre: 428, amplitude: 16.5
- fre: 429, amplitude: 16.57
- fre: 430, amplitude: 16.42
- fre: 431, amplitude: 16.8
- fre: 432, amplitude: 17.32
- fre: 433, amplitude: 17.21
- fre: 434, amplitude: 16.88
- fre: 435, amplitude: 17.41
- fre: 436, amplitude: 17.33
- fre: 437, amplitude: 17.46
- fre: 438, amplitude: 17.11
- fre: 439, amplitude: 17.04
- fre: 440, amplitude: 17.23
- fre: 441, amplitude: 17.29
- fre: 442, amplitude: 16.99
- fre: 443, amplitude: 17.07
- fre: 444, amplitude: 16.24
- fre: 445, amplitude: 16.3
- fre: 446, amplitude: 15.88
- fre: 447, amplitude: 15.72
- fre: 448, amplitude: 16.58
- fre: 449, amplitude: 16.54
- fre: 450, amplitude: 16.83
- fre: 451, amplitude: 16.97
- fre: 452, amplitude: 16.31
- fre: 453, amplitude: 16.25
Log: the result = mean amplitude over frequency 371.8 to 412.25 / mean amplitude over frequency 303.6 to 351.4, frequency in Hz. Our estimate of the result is 1.09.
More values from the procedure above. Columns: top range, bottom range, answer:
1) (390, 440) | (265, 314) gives 1.38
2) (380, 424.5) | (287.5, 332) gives 1.20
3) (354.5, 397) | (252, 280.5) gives 1.35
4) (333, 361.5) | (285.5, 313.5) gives 1.21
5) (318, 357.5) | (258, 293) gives 1.33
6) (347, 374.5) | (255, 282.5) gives 1.34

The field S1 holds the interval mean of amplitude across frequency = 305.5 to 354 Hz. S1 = 14.3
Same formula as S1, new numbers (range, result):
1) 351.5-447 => 15.7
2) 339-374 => 14.8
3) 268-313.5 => 11.7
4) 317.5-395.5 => 14.8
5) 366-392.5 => 15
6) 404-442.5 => 16.3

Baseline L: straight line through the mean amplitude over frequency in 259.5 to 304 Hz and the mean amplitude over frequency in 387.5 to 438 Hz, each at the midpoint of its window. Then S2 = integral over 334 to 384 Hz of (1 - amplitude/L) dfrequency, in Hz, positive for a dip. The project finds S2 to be -2.4 Hz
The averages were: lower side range 11.3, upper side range 16.1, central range 14.8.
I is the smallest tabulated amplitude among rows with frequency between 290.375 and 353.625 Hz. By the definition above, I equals 11.26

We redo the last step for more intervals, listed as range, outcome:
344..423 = 13.97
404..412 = 14.92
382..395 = 14.63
